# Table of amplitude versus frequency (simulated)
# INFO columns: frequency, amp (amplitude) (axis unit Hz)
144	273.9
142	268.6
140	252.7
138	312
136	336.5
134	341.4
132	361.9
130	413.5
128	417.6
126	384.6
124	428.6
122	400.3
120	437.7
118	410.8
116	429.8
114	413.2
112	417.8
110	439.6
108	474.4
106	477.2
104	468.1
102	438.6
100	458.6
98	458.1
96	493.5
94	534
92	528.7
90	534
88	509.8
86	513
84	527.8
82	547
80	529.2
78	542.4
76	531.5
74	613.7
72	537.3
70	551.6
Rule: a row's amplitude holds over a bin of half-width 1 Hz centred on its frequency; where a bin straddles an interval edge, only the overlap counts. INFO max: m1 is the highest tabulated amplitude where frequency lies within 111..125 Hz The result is 437.7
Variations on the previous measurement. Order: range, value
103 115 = 477.2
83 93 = 534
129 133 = 413.5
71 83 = 613.7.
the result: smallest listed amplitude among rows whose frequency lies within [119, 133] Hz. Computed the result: 361.9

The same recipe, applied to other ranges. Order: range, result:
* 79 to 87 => 513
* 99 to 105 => 438.6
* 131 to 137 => 336.5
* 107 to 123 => 400.3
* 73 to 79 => 531.5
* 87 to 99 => 458.1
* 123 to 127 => 384.6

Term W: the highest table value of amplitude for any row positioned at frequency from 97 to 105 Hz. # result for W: 468.1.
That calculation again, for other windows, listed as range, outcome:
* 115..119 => 429.8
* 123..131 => 428.6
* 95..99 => 493.5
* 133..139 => 341.4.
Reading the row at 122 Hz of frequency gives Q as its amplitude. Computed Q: 400.3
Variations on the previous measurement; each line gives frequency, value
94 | 534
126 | 384.6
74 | 613.7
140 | 252.7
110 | 439.6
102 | 438.6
